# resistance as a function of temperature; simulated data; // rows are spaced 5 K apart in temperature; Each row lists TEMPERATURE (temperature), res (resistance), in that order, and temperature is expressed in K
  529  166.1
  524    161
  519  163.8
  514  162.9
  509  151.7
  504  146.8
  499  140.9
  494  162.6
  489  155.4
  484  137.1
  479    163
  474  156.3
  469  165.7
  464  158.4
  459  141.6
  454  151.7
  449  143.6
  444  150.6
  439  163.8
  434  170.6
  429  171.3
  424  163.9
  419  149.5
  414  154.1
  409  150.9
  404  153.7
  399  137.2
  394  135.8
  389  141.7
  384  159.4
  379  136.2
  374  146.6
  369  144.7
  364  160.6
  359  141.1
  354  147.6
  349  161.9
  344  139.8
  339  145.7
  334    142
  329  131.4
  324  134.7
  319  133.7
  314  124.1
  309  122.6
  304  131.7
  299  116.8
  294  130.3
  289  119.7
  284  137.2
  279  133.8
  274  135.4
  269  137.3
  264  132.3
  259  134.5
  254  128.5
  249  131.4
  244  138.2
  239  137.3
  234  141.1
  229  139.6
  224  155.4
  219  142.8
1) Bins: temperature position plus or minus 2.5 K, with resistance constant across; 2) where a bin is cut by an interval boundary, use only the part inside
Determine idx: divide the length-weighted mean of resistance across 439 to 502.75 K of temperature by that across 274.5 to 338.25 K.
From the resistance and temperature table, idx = 1.17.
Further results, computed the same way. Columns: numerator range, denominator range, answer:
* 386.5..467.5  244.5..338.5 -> 1.16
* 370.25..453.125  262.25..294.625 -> 1.15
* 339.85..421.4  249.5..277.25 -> 1.11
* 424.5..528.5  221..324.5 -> 1.17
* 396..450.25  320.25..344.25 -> 1.12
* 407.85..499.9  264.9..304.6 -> 1.19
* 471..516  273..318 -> 1.20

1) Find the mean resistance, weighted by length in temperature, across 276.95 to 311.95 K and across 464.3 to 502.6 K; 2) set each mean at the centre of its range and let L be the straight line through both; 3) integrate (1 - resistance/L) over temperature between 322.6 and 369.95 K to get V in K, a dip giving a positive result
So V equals -3.6 K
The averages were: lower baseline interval 127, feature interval 145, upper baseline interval 154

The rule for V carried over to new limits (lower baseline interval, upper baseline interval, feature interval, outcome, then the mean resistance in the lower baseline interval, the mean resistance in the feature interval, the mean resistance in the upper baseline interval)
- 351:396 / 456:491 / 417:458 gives -1.77 K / 146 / 158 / 154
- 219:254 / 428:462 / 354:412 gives 1.75 K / 140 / 146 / 156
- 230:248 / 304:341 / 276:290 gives 0.42 K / 138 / 132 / 133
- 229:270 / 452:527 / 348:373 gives -1.04 K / 135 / 150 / 155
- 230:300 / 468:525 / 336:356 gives -1.12 K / 133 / 149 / 155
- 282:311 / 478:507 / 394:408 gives -0.52 K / 126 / 144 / 150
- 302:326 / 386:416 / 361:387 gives -1.60 K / 129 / 149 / 146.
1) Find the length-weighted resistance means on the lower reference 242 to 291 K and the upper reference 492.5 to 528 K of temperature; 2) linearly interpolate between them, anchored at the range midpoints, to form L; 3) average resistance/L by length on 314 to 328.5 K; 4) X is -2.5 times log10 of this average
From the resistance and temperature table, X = 0.05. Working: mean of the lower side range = 133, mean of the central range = 132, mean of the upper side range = 156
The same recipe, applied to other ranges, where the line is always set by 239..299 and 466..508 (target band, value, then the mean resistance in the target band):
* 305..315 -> 0.10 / 124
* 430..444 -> -0.11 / 165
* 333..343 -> -0.04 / 144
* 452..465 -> 0.01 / 150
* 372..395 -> -0.01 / 144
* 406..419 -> -0.04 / 152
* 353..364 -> -0.05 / 148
